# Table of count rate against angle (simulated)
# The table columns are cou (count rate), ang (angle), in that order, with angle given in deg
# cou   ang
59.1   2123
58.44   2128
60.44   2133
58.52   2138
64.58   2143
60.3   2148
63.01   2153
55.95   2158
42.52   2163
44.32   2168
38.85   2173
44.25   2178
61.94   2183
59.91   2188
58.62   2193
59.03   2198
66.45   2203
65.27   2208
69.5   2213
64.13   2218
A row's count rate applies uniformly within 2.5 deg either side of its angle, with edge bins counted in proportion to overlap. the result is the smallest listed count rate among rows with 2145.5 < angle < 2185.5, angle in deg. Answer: 38.85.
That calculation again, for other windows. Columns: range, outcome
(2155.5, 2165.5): 42.52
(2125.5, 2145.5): 58.44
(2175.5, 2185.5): 44.25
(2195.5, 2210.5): 59.03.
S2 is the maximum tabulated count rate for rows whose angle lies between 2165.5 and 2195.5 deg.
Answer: 61.94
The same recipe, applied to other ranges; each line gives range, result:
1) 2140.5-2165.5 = 64.58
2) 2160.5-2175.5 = 44.32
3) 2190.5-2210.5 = 66.45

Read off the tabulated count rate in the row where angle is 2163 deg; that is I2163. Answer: 42.52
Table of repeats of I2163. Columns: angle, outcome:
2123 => 59.1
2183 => 61.94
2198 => 59.03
